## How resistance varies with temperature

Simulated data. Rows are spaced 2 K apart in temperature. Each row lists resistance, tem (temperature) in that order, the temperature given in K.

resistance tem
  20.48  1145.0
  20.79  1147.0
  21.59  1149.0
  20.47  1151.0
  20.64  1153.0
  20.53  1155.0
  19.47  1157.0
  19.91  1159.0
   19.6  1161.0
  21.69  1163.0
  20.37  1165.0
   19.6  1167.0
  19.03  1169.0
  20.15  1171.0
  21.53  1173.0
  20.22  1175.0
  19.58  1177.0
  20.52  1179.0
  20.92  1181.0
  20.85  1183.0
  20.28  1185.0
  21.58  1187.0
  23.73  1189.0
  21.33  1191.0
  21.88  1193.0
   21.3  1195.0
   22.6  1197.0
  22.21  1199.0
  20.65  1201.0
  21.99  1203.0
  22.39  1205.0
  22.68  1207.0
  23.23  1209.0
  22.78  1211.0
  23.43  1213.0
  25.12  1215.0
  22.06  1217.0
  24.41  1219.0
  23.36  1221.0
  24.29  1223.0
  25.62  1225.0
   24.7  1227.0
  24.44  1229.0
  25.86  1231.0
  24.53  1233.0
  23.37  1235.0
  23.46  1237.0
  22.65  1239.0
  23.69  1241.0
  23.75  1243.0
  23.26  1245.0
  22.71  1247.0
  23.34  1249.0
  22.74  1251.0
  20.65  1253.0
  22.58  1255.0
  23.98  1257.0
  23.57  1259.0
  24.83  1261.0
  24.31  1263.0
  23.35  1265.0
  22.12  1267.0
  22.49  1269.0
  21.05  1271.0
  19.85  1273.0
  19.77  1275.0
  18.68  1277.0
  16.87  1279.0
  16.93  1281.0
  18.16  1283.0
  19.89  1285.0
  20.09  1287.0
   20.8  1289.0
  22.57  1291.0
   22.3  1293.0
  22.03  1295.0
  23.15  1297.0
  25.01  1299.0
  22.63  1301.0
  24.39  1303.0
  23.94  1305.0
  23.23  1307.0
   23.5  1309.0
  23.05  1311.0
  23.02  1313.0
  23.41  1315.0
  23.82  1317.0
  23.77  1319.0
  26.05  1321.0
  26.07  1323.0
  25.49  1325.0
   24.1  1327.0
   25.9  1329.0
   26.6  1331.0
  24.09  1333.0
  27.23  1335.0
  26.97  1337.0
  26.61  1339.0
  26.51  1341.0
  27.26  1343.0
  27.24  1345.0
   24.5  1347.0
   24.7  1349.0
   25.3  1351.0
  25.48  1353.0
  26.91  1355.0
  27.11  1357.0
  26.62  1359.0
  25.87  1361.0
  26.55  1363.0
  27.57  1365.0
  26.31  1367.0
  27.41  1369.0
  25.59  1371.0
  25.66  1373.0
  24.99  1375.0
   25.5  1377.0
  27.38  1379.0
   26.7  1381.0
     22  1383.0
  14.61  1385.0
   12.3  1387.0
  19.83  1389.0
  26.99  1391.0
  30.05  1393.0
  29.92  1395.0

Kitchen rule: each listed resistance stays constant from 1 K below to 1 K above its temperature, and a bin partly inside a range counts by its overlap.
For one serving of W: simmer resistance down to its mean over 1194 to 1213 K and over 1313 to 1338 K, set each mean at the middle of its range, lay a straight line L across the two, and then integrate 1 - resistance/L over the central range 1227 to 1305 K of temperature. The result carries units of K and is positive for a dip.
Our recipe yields 4.7 K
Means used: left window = 22.3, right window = 25.2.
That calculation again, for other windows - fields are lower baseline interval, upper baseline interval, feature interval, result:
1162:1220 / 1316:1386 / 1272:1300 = 4.15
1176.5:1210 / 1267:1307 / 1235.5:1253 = -1.36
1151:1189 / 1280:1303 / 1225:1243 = -2.77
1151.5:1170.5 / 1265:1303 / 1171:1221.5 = -4.02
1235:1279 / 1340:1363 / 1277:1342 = 3.27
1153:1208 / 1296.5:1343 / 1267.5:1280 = 1.94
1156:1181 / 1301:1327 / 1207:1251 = -3.98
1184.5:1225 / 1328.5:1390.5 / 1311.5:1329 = -0.02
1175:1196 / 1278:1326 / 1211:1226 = -1.69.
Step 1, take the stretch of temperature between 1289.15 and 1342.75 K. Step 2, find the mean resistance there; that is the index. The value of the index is 24.4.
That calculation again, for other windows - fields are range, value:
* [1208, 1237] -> 24.1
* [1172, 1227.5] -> 22.3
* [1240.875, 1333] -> 22.7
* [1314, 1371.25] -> 25.9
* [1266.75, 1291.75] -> 19.9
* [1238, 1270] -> 23.1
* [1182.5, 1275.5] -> 22.9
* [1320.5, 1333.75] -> 25.5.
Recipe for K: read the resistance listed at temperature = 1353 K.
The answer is 25.48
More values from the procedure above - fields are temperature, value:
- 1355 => 26.91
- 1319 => 23.77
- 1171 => 20.15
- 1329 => 25.9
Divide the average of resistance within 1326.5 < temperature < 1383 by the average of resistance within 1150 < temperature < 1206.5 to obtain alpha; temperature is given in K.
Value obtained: 1.25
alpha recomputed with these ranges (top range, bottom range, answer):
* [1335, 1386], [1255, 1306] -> 1.18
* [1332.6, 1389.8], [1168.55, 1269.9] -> 1.10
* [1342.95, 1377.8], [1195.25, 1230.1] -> 1.12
